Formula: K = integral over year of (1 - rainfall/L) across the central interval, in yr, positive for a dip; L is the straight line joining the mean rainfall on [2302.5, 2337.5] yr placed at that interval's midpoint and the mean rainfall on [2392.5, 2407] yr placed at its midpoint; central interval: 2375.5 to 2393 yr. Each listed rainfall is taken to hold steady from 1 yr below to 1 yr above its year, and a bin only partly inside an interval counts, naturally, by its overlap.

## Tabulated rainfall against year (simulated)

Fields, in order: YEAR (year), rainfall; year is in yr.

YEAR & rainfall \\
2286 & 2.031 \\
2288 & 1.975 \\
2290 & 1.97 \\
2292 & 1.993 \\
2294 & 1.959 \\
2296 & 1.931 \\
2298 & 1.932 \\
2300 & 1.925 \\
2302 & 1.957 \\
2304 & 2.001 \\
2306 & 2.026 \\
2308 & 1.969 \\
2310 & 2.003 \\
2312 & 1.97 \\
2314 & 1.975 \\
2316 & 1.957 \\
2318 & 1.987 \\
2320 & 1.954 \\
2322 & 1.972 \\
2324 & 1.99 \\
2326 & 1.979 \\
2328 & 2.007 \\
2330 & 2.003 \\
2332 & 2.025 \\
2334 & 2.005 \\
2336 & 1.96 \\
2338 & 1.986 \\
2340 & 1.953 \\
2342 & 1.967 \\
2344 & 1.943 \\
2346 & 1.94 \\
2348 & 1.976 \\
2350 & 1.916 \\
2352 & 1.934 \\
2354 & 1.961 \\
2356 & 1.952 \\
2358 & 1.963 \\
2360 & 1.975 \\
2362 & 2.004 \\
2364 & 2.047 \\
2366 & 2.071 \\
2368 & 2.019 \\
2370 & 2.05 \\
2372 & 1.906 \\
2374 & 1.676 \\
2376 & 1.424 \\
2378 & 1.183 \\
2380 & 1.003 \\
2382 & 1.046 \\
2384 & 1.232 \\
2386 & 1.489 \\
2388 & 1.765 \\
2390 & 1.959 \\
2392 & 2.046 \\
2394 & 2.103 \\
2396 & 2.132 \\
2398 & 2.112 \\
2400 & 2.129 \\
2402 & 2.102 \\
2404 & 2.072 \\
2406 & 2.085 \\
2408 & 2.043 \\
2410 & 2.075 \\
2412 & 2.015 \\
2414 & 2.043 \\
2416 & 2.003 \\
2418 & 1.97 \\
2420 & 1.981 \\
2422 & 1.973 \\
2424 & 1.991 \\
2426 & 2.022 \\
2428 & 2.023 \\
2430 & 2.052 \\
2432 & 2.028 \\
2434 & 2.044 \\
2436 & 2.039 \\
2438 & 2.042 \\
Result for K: 5.2 yr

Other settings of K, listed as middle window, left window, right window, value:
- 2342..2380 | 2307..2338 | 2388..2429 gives 2.70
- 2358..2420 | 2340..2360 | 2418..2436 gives 3.77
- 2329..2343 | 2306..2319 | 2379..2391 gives -1.47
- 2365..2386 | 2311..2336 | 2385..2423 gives 4.62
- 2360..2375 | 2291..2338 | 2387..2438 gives 0.29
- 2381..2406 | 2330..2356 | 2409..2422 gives 1.75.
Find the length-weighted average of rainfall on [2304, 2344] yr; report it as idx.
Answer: 1.98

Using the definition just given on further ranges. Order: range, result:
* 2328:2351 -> 1.97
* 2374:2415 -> 1.8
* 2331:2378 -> 1.93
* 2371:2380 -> 1.49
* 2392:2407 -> 2.1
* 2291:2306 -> 1.96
